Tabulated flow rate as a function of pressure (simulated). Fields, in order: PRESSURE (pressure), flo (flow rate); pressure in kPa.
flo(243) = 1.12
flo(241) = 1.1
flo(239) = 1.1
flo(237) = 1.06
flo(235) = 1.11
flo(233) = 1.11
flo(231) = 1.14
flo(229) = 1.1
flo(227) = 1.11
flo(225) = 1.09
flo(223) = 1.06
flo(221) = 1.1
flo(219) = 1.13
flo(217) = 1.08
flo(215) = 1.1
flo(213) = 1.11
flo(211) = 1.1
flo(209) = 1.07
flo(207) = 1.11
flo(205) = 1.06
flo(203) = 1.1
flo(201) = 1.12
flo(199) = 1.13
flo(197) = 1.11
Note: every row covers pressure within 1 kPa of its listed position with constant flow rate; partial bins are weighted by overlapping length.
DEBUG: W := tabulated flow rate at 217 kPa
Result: 1.08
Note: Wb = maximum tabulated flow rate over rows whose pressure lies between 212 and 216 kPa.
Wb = 1.11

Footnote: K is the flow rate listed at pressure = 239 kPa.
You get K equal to 1.1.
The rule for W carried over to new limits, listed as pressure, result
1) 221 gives 1.1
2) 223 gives 1.06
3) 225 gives 1.09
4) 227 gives 1.11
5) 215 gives 1.1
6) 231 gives 1.14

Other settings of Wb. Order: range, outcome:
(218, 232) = 1.14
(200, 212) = 1.12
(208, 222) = 1.13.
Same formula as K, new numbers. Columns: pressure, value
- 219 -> 1.13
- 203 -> 1.1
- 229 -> 1.1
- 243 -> 1.12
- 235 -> 1.11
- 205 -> 1.06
